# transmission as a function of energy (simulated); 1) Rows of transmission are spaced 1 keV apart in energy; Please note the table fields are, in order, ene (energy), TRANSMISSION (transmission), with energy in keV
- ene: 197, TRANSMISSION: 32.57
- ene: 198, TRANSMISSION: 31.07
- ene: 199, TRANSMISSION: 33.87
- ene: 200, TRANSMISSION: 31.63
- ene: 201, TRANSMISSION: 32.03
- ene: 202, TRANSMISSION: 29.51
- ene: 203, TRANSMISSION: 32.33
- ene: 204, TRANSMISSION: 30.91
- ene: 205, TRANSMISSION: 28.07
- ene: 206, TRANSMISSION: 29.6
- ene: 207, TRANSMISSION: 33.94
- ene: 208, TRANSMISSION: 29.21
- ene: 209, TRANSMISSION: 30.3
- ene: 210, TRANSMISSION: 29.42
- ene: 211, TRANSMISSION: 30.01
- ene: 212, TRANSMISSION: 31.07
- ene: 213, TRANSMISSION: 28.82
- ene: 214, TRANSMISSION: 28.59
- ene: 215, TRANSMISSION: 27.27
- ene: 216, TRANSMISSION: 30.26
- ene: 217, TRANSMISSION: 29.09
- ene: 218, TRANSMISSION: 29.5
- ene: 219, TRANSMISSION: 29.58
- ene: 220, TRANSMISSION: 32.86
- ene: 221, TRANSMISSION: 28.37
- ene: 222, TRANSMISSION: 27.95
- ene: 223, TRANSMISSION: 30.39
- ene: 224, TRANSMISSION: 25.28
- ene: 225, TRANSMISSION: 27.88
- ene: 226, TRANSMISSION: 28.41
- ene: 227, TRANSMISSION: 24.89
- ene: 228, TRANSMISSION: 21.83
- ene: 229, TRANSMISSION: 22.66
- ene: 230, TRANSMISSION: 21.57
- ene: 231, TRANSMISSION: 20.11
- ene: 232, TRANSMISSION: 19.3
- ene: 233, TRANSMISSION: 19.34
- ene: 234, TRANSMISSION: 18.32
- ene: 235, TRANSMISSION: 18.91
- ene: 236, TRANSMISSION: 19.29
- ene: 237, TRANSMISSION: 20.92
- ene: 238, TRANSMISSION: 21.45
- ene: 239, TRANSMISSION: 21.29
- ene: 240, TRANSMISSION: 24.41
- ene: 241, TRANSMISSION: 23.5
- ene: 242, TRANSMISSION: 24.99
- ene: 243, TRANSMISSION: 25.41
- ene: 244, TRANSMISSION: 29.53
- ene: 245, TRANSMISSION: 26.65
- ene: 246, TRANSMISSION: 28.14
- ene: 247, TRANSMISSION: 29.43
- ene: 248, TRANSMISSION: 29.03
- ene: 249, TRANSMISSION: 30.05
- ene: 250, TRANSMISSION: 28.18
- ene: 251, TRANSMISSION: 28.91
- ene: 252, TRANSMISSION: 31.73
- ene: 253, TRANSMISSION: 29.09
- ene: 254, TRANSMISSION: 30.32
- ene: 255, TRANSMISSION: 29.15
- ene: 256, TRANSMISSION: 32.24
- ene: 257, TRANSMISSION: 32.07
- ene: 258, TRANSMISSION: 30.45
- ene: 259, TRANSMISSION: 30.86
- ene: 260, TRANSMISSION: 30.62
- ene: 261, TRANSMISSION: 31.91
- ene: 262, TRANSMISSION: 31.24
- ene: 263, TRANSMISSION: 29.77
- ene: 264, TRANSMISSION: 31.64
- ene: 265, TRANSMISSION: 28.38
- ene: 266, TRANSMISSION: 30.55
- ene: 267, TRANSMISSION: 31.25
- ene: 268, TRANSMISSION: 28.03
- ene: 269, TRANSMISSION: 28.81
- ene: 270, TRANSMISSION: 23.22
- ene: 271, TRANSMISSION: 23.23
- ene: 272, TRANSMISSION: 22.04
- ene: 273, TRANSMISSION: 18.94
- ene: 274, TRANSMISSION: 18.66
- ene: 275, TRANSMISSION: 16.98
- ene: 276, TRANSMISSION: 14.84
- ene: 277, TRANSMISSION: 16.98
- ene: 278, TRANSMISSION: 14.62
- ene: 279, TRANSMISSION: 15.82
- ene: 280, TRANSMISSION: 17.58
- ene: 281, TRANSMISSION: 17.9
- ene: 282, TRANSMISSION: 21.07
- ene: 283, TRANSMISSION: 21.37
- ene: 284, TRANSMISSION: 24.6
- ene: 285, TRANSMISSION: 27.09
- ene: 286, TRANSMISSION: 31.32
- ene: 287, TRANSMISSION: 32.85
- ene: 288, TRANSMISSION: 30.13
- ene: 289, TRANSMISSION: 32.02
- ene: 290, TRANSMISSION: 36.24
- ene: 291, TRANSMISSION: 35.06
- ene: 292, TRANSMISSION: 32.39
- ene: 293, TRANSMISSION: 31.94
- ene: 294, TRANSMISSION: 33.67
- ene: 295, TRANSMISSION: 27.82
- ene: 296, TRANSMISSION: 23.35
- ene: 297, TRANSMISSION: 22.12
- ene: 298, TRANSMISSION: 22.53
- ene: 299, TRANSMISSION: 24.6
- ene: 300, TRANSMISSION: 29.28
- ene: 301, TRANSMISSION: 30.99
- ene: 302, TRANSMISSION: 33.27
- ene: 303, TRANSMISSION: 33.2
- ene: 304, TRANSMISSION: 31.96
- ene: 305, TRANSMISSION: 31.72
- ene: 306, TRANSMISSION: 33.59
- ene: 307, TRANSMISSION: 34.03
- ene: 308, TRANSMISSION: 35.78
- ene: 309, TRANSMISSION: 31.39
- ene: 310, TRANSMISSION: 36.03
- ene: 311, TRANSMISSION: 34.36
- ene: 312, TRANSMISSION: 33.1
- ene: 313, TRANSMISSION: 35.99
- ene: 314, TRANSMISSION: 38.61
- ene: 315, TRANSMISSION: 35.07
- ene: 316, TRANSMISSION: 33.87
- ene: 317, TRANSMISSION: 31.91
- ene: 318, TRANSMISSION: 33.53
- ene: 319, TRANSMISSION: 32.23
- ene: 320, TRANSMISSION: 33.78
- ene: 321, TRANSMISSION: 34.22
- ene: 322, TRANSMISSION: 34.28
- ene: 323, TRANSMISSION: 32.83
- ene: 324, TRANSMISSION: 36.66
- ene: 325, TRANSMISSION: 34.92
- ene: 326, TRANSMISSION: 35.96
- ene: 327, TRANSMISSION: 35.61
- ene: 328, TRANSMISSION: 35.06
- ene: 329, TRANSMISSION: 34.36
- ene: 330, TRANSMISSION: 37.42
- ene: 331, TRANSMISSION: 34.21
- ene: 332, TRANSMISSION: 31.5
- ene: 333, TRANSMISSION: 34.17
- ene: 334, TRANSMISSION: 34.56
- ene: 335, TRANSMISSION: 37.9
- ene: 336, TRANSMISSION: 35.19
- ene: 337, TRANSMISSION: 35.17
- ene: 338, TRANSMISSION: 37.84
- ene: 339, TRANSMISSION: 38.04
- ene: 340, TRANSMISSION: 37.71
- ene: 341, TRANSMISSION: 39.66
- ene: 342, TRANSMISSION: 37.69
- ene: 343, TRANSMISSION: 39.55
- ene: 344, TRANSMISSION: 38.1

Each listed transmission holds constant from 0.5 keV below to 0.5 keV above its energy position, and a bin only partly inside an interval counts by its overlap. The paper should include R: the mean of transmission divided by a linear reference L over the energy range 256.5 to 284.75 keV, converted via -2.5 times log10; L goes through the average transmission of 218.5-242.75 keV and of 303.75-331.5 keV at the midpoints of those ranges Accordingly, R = 0.17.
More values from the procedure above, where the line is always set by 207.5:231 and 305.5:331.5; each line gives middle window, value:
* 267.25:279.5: 0.470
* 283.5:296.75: 0.074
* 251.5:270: 0.015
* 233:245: 0.281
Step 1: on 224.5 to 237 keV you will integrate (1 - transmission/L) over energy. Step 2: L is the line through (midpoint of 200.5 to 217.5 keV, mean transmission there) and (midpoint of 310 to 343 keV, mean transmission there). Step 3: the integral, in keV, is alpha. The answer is 3.7 keV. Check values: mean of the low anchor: 30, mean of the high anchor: 35.3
